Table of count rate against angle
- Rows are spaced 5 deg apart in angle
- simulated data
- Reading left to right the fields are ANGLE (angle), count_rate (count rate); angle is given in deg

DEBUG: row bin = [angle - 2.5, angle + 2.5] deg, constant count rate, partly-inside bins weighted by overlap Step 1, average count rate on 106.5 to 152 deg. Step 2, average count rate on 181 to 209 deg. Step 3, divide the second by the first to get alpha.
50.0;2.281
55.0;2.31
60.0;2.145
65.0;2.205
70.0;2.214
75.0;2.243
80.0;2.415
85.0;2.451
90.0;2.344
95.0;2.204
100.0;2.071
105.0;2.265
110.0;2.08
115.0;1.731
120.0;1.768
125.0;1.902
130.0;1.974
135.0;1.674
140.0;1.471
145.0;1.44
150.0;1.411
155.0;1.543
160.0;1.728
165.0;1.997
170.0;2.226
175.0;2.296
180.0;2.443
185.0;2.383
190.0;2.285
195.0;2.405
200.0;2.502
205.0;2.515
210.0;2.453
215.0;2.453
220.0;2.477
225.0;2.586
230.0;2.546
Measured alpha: 1.4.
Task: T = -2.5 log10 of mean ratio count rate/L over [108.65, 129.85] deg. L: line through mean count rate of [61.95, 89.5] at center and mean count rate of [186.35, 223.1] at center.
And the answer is 0.25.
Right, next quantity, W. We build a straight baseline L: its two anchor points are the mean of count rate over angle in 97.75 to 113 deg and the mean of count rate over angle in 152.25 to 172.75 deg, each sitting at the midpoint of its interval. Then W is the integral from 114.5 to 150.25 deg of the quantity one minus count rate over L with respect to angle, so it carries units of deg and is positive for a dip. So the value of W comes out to 5.8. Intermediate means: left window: 2.13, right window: 1.87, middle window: 1.68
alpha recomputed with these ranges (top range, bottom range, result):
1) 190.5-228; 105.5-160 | 1.44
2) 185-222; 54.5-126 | 1.13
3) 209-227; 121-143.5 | 1.43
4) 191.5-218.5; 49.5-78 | 1.10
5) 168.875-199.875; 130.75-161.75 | 1.51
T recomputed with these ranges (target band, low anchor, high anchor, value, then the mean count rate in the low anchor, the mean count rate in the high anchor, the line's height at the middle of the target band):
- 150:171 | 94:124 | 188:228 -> 0.24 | 2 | 2.46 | 2.24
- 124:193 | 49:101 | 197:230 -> 0.25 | 2.27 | 2.5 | 2.41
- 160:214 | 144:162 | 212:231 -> -0.16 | 1.53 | 2.51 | 2.02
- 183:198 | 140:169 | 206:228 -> -0.11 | 1.64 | 2.5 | 2.13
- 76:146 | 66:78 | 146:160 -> -0.06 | 2.23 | 1.52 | 1.89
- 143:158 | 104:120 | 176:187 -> 0.44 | 1.96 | 2.4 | 2.2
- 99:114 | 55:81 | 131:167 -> -0.09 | 2.24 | 1.62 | 1.95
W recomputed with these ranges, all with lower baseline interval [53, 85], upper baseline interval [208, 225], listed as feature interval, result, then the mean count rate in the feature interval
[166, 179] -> 0.9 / 2.25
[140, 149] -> 3.5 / 1.44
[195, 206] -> -0.1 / 2.48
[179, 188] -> 0.1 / 2.4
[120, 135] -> 3.1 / 1.87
